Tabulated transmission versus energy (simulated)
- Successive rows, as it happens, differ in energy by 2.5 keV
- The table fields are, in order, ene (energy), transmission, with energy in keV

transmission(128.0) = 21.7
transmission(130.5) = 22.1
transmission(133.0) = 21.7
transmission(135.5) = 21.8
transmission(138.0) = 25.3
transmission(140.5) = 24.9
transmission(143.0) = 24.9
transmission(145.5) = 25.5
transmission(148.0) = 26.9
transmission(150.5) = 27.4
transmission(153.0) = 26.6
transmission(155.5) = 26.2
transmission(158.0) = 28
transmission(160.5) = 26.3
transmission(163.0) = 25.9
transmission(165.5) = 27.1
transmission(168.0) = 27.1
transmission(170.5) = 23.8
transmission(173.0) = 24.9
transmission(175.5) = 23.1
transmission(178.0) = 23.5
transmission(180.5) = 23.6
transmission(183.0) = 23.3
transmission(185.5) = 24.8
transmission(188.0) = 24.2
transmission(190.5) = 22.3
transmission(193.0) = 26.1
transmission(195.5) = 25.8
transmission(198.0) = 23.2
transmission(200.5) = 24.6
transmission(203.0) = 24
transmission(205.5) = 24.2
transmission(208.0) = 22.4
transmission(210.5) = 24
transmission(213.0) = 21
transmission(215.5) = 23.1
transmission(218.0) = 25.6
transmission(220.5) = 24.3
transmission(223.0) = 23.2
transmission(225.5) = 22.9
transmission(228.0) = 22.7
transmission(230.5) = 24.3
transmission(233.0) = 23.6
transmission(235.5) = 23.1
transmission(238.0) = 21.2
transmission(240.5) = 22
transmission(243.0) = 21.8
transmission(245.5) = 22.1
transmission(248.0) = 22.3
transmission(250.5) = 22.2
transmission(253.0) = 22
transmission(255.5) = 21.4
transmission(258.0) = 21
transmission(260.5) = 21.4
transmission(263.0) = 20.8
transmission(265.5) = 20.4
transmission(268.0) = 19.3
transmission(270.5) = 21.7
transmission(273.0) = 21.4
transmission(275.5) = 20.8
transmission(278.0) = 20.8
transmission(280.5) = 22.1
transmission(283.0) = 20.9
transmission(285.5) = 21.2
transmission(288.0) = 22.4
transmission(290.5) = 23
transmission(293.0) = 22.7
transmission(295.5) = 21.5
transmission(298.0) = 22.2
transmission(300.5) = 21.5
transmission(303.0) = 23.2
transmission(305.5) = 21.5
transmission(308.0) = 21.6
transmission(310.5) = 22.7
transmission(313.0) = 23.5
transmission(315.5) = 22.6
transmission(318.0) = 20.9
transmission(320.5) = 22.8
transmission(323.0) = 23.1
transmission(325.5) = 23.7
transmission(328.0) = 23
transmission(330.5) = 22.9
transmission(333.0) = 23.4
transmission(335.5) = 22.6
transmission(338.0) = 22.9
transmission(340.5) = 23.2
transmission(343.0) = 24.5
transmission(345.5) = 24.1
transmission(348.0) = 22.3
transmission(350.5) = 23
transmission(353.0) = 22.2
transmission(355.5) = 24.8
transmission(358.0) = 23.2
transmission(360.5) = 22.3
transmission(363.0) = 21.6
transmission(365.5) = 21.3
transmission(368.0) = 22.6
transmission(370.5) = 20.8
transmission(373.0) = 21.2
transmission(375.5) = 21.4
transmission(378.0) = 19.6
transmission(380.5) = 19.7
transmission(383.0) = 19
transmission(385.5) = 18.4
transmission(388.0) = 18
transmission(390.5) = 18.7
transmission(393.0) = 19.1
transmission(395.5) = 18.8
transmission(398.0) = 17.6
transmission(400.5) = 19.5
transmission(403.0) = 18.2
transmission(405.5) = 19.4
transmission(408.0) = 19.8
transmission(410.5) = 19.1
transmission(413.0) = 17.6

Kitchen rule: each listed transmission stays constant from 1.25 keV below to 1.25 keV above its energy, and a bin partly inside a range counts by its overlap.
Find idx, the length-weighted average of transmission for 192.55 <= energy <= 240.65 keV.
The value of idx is 23.6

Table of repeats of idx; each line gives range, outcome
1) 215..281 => 22.1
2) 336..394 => 21.5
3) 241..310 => 21.6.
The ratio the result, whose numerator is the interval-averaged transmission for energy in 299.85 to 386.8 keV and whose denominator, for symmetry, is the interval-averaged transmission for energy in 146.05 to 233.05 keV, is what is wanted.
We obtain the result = 0.9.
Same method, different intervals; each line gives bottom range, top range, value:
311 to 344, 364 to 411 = 0.85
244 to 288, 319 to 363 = 1.08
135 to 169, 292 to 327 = 0.86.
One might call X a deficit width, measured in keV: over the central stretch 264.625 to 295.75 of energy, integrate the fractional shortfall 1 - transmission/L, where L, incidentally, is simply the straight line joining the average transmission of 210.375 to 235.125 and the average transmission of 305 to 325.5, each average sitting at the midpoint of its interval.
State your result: 1.9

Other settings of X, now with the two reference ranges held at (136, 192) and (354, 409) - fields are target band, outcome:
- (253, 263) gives 0.8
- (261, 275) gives 1.3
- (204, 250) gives 1.5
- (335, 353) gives -1.8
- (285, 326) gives -0.7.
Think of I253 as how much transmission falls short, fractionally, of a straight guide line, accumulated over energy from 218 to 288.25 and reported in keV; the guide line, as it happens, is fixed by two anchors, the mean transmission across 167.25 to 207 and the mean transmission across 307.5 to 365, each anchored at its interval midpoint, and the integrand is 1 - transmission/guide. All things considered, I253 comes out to 5.0 keV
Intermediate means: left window 24.2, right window 22.9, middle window 22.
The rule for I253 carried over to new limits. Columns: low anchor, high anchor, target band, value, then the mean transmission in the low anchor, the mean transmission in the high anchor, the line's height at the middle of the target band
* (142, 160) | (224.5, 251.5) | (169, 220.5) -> 1.28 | 26.5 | 22.6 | 24.5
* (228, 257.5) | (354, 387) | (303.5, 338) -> -1.61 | 22.3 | 21.2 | 21.6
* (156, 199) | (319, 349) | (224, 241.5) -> 1.05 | 24.9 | 23.2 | 24.3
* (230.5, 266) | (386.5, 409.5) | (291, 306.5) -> -0.95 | 21.9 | 18.8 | 20.9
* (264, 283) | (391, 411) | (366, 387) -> -1.12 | 20.9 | 18.9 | 19.3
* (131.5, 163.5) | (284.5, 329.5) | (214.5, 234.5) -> 0.23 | 25.5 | 22.4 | 24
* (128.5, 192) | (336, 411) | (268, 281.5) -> 0.93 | 24.8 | 20.9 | 22.7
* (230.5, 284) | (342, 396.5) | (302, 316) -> -0.71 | 21.6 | 21.2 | 21.4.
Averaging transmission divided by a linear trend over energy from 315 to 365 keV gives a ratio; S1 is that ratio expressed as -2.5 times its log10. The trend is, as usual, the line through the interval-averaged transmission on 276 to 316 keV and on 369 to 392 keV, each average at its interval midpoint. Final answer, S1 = -0.11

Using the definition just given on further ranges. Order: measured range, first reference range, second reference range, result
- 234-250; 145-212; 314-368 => 0.10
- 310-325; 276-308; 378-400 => -0.08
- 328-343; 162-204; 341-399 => -0.07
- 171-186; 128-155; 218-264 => 0.00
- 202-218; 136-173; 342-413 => 0.06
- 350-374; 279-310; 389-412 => -0.12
